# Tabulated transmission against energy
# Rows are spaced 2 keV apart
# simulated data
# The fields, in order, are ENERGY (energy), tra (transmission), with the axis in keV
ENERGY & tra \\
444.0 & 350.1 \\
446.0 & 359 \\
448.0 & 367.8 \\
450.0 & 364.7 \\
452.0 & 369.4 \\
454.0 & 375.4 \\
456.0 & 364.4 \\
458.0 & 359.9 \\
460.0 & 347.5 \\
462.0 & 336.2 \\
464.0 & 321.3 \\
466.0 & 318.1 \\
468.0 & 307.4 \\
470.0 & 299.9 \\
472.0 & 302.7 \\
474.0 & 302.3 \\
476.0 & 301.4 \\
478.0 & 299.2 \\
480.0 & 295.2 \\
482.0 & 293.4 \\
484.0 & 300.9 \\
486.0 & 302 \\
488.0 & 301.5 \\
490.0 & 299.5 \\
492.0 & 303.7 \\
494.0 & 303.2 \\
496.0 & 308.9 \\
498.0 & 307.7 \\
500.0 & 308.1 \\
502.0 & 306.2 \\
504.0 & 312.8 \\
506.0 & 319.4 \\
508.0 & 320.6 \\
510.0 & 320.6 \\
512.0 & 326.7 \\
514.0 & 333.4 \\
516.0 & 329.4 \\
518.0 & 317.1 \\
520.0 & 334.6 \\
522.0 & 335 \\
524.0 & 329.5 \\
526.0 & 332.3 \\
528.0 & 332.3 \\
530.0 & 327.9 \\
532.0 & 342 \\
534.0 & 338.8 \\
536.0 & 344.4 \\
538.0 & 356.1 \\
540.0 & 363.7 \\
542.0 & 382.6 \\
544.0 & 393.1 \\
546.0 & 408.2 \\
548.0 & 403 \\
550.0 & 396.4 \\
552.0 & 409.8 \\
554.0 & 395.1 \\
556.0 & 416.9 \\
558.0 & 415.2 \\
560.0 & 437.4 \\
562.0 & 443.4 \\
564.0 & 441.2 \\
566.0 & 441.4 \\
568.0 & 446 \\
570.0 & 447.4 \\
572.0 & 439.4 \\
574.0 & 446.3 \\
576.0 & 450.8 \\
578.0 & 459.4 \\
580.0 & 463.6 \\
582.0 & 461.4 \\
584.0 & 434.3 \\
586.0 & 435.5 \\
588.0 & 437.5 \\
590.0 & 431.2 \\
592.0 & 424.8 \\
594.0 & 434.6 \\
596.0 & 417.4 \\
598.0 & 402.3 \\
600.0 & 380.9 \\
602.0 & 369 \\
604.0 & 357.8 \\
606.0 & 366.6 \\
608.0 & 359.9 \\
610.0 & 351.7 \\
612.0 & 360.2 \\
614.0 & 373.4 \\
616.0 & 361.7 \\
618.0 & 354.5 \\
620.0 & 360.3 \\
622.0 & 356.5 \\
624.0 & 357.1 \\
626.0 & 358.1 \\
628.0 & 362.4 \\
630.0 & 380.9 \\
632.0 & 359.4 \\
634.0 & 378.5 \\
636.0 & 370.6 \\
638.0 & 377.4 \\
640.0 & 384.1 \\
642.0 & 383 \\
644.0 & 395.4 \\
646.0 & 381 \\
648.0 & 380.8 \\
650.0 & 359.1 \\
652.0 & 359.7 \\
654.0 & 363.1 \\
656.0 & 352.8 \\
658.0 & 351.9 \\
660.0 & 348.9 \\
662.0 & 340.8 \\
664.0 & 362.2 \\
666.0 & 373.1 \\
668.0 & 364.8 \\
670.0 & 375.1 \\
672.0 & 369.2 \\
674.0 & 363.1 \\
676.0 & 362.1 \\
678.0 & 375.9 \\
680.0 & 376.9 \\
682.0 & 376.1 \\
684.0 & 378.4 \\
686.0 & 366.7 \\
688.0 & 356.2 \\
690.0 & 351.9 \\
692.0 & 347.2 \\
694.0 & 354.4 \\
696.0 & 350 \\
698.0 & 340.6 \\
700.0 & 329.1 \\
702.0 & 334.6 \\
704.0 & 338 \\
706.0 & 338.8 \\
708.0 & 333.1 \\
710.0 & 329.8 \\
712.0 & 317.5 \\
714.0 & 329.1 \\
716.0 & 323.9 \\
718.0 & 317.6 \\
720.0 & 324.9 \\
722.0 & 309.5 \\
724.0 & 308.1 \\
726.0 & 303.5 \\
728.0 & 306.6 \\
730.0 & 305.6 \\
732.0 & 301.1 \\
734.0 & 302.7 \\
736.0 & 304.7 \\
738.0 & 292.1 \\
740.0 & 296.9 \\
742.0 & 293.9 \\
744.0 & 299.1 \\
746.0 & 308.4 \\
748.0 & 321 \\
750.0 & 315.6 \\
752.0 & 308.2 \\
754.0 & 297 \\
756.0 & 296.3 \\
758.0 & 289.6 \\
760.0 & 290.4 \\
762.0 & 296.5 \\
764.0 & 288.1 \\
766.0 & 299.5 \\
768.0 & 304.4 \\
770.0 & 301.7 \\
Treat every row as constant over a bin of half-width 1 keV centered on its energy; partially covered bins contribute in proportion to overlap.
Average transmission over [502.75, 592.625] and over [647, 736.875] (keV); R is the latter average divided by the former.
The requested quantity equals 0.89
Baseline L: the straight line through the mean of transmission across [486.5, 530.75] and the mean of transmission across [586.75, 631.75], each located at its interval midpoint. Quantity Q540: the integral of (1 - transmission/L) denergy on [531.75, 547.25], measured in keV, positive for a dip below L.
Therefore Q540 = -1.40 keV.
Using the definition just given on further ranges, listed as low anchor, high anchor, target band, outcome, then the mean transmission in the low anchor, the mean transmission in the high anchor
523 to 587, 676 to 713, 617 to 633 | 0.7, 404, 350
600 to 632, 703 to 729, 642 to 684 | -2.9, 363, 322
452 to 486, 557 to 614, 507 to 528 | 2.0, 321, 419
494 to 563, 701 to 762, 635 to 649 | -2.2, 354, 311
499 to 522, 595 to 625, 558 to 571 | -3.5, 321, 369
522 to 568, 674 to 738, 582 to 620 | -2.6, 384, 335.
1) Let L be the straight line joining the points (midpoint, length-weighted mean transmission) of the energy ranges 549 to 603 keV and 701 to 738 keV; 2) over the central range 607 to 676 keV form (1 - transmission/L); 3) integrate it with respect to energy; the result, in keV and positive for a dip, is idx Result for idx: 2.2 keV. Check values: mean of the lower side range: 429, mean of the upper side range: 318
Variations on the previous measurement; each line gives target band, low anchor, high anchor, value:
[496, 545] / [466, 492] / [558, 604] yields 2.9 keV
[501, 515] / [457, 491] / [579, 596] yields 1.2 keV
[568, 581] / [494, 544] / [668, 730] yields -4.5 keV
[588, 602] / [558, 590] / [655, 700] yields 0.5 keV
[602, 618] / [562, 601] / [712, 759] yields 2.0 keV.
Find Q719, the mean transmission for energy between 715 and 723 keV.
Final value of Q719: 319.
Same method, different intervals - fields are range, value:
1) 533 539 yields 346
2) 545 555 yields 403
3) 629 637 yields 372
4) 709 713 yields 324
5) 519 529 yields 333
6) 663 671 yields 369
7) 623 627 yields 358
